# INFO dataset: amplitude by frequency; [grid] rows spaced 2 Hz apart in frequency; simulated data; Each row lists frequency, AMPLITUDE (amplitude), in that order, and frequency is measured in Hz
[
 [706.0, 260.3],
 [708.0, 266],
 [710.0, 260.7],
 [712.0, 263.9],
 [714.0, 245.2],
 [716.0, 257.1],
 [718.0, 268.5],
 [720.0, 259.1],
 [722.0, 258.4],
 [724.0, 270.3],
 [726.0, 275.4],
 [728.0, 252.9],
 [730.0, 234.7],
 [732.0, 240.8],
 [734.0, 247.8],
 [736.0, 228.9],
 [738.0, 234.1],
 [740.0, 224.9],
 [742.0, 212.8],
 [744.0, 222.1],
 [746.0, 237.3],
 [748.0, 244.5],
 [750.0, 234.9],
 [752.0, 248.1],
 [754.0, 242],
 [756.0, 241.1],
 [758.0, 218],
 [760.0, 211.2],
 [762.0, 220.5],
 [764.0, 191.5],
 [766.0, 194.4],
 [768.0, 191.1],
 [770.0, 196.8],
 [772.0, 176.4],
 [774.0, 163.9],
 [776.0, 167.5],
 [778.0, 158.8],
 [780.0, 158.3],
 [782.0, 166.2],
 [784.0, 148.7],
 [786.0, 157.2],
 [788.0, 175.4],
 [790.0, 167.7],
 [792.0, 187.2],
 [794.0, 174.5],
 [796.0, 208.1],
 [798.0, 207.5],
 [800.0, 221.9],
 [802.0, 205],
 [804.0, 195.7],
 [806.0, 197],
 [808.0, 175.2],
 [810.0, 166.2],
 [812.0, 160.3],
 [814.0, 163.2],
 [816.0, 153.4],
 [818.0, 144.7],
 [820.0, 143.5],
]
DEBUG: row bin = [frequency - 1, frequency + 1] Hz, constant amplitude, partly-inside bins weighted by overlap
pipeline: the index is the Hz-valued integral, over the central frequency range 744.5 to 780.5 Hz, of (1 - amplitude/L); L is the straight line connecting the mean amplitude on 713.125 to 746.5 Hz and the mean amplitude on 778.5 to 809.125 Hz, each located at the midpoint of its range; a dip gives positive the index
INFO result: 1.4 Hz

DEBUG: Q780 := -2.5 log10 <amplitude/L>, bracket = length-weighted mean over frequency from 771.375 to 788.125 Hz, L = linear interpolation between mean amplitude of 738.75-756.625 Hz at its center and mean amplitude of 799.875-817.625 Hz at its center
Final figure 0.25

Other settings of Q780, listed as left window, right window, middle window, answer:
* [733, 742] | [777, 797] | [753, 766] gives -0.07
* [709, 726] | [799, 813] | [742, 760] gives 0.00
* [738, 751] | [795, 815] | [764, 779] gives 0.18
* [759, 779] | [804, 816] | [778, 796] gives 0.07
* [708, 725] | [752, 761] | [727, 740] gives 0.04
